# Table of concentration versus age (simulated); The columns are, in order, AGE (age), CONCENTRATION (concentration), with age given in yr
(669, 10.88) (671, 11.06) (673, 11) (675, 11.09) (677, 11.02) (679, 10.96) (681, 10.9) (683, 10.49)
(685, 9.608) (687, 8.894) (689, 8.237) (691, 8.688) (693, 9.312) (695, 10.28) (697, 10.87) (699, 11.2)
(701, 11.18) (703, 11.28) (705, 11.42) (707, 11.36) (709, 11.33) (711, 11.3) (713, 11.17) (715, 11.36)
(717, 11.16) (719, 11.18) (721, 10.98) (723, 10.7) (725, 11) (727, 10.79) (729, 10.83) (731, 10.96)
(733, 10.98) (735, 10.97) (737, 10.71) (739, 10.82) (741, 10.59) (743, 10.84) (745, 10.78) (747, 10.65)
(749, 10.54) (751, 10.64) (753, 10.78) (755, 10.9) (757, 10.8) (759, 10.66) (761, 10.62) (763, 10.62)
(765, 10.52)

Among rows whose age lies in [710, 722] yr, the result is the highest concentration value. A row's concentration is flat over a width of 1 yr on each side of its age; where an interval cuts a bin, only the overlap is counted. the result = 11.36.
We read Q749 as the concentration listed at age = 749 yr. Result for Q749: 10.54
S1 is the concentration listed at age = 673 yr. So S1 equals 11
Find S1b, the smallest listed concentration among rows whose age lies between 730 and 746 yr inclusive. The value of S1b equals 10.59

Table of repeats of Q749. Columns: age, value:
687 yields 8.894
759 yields 10.66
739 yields 10.82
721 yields 10.98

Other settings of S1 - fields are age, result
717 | 11.16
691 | 8.688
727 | 10.79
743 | 10.84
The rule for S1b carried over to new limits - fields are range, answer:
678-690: 8.237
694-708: 10.28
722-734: 10.7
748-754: 10.54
